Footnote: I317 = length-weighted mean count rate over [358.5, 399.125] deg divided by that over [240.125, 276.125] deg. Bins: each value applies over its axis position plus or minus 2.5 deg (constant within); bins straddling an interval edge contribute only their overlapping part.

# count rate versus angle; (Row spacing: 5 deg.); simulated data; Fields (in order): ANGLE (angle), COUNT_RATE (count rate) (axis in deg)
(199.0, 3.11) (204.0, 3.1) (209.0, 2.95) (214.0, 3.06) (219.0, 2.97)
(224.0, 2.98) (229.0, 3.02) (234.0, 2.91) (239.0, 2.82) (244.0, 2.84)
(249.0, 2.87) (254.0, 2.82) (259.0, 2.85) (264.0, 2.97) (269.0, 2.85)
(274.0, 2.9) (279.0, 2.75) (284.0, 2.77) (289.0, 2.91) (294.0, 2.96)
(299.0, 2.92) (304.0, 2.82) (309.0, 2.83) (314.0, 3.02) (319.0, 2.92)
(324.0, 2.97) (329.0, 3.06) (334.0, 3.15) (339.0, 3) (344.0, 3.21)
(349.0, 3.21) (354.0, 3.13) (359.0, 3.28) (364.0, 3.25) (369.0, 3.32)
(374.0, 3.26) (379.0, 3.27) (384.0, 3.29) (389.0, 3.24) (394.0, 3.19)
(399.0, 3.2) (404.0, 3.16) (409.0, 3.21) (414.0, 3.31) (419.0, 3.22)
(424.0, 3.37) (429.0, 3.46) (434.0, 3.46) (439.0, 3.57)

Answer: 1.14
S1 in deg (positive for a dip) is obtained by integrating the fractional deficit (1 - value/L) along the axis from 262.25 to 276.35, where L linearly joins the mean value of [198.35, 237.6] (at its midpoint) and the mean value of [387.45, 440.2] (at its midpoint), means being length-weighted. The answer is 0.8 deg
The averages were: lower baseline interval 3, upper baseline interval 3.3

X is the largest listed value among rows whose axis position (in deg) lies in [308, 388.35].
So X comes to 3.32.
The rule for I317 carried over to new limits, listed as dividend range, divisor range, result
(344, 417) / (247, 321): 1.12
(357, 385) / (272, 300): 1.14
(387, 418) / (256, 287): 1.13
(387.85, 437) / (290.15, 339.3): 1.11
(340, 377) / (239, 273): 1.13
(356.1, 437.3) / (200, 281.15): 1.12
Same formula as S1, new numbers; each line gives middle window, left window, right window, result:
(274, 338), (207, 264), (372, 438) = 3.1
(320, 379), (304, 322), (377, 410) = -2.2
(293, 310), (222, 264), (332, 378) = 1.0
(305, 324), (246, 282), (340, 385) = 0.8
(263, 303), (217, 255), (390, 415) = 1.6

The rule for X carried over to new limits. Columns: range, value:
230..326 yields 3.02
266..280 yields 2.9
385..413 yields 3.24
